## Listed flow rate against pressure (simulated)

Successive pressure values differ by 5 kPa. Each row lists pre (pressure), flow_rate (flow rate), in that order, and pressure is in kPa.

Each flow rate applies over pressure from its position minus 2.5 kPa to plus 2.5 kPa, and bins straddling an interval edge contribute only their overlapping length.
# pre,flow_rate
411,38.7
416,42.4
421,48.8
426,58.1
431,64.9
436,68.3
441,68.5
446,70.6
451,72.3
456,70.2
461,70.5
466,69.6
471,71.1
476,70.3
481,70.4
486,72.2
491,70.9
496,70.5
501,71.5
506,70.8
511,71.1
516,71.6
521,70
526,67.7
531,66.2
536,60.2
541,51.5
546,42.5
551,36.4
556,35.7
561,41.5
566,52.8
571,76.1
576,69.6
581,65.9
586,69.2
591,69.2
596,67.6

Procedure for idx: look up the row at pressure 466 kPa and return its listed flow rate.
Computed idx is 69.6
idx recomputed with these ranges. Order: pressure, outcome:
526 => 67.7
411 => 38.7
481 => 70.4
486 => 72.2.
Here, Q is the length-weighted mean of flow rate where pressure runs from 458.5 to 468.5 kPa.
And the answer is 70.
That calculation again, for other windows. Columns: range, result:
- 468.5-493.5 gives 71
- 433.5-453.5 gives 69.9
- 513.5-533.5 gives 68.9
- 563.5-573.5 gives 64.5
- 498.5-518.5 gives 71.2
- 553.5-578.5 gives 55.1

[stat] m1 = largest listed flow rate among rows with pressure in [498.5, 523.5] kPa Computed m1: 71.6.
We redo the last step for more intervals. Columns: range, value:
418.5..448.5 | 70.6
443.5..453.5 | 72.3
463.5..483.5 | 71.1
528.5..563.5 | 66.2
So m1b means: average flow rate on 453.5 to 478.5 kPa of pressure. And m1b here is 70.3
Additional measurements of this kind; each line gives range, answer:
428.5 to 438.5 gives 66.6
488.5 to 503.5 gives 71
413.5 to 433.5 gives 53.5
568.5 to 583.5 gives 70.5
